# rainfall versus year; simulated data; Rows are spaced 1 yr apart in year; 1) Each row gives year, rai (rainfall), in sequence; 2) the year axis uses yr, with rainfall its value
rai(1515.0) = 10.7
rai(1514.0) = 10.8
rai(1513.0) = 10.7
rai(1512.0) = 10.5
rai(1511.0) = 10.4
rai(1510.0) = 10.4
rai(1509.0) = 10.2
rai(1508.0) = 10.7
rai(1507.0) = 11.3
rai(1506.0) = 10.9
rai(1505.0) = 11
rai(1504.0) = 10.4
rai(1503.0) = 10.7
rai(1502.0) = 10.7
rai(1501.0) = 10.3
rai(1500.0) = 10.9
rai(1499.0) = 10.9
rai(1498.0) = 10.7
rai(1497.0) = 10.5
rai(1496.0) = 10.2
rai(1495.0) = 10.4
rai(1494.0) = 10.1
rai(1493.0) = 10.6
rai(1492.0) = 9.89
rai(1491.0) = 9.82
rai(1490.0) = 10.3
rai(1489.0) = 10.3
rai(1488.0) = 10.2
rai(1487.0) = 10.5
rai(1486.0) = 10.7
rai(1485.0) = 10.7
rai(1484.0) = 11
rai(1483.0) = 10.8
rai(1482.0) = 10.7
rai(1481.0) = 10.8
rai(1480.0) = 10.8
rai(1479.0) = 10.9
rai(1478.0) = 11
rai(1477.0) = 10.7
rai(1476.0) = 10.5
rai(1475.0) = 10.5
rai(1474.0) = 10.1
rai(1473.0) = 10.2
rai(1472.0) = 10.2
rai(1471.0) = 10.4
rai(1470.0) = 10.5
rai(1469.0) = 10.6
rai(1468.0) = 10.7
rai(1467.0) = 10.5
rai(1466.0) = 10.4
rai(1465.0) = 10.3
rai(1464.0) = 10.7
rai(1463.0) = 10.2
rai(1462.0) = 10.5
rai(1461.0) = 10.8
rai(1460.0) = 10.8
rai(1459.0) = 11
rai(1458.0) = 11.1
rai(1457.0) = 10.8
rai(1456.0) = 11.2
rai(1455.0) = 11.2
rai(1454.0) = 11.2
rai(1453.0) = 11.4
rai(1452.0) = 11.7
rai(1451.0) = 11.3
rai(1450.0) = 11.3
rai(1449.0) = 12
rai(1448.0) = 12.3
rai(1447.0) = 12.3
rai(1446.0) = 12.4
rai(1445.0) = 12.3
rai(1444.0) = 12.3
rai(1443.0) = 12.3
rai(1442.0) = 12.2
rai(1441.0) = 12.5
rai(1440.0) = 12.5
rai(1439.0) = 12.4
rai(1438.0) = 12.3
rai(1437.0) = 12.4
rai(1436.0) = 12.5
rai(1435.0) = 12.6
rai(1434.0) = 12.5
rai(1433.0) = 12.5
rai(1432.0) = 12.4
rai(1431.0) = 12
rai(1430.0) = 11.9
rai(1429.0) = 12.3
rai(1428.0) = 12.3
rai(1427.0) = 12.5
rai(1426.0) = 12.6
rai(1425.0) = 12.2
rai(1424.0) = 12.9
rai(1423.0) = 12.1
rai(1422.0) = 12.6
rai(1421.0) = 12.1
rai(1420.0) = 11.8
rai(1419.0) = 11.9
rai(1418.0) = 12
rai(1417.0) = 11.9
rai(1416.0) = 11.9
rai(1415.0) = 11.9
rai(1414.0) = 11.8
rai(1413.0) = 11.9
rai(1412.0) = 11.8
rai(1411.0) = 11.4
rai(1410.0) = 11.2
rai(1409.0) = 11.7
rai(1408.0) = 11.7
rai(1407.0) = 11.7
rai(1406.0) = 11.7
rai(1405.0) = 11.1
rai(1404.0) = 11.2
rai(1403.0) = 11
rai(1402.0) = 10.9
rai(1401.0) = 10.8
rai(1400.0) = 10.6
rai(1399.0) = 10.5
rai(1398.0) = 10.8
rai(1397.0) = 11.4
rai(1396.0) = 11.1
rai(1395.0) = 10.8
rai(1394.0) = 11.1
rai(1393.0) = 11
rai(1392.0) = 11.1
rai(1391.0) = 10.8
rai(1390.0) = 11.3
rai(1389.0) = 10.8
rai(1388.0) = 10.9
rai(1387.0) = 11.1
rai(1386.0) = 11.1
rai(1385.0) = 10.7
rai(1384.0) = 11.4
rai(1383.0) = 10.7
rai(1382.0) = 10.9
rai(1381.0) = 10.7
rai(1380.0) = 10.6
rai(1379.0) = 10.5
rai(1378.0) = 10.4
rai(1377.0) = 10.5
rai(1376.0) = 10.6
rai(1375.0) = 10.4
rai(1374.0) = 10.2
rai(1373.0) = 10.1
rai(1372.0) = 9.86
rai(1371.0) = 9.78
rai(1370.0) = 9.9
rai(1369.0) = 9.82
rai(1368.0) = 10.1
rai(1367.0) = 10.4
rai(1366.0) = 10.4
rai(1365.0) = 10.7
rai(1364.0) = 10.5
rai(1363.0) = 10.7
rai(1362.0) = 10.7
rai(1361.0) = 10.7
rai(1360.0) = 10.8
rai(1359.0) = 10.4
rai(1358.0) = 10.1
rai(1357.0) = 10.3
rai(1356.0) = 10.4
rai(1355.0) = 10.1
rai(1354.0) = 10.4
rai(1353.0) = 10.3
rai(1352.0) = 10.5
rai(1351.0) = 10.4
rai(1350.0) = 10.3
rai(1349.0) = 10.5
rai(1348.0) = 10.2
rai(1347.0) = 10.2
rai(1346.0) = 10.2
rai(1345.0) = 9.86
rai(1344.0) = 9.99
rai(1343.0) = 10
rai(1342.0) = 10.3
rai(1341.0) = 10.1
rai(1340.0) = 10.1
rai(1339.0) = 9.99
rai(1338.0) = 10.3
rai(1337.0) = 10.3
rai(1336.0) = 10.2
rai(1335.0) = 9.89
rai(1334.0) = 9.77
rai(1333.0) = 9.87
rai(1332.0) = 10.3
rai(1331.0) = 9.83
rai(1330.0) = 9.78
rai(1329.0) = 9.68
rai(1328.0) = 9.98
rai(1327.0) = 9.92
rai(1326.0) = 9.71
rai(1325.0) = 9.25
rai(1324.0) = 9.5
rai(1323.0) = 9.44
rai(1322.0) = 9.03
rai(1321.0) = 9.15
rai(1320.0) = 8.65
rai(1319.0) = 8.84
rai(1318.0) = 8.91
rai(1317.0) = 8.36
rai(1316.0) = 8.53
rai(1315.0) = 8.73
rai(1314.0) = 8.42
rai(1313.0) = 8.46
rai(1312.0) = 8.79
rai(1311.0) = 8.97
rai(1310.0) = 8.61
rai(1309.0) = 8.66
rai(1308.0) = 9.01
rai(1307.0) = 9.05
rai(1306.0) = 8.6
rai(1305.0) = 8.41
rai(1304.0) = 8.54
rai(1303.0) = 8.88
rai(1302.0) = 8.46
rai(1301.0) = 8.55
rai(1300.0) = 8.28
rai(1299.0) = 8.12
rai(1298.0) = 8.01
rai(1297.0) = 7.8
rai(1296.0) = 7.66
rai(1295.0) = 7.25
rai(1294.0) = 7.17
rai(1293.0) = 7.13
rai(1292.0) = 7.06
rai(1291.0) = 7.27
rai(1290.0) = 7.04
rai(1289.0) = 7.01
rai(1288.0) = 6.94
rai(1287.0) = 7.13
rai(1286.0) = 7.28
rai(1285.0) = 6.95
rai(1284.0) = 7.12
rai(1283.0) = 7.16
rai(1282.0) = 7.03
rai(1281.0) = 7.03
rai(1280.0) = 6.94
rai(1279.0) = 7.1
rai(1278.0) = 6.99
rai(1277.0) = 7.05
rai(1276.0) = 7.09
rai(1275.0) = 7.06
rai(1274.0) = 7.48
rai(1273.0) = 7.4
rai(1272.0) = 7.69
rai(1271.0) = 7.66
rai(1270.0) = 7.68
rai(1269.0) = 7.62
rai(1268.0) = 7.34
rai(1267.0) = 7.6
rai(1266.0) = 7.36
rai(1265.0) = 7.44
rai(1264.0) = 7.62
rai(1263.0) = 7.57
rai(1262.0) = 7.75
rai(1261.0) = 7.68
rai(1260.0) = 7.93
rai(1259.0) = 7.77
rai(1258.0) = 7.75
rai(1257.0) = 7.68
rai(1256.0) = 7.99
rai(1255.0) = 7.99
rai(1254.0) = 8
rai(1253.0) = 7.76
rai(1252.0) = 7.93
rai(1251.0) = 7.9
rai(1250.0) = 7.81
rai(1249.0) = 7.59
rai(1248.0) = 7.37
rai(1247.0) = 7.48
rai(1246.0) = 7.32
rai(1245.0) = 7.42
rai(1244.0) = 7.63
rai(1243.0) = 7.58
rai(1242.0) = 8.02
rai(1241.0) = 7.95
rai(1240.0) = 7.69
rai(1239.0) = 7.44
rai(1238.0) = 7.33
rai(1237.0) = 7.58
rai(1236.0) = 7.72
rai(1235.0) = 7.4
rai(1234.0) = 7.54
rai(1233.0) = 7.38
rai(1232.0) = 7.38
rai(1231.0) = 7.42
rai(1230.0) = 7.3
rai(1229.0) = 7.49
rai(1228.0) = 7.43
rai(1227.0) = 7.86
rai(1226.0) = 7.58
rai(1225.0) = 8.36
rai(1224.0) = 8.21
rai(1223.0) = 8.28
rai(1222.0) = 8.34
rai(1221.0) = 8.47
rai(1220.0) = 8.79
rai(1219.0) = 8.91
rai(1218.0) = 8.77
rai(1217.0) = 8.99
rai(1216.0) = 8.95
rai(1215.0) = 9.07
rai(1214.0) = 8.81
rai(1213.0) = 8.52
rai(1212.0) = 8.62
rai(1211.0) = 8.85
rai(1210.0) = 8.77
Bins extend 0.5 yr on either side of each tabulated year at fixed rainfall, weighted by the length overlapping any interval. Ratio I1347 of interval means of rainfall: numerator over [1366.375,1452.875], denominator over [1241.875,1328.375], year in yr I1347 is 1.44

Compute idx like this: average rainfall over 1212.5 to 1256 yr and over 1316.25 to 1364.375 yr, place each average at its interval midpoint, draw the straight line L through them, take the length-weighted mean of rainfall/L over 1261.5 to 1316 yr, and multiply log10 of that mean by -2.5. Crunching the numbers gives 0.16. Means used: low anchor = 7.93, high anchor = 9.96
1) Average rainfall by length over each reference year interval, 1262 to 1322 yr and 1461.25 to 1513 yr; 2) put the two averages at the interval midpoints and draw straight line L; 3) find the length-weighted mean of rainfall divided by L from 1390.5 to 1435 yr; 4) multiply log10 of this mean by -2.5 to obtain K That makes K -0.22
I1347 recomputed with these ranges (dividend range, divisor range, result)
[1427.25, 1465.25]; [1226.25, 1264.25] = 1.54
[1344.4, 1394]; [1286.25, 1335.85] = 1.22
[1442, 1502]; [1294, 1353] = 1.17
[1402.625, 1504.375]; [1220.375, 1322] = 1.45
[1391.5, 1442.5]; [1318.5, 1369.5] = 1.17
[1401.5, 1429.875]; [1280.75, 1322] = 1.47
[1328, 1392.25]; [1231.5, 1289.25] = 1.38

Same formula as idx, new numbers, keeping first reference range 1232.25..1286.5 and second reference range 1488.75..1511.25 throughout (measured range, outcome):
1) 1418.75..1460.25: -0.23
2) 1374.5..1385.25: -0.18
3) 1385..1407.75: -0.20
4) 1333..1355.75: -0.19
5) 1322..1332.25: -0.16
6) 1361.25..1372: -0.16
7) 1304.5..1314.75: -0.07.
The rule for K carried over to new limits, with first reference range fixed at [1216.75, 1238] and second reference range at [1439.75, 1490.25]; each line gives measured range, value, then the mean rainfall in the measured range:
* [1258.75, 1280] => 0.140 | 7.45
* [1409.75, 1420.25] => -0.138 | 11.8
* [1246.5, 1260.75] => 0.067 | 7.78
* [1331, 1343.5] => -0.080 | 10.1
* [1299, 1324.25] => 0.037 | 8.73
